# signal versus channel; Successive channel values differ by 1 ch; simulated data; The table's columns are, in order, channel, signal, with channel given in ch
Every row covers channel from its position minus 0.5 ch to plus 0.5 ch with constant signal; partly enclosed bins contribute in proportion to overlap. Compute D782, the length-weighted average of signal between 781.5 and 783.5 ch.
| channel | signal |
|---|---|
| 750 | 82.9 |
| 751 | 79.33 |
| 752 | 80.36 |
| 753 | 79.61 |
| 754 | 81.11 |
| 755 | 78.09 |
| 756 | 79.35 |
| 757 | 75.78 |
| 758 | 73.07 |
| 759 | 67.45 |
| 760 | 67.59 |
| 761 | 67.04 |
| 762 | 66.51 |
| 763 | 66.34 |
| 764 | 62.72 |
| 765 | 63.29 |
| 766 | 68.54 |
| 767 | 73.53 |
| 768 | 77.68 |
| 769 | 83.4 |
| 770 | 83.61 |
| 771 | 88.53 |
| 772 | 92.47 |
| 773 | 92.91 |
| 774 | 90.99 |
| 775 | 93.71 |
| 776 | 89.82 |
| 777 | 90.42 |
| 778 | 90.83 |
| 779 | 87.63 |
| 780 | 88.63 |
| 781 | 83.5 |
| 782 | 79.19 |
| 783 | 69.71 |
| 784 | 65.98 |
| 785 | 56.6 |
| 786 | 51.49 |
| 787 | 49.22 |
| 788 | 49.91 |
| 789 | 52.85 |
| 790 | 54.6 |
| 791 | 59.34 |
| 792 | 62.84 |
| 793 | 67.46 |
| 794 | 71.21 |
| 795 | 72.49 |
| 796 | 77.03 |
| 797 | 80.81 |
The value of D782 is 74.4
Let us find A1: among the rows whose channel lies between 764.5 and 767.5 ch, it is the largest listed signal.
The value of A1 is 73.53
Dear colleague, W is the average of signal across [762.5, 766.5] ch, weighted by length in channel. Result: 65.2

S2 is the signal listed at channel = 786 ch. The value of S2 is 51.49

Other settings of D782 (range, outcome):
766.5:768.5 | 75.6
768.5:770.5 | 83.5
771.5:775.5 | 92.5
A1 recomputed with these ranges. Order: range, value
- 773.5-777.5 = 93.71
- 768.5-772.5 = 92.47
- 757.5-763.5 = 73.07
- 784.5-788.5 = 56.6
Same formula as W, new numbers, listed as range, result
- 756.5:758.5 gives 74.4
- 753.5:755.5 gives 79.6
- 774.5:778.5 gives 91.2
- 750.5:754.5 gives 80.1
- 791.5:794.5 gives 67.2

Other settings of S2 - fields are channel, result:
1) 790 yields 54.6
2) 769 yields 83.4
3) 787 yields 49.22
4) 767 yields 73.53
